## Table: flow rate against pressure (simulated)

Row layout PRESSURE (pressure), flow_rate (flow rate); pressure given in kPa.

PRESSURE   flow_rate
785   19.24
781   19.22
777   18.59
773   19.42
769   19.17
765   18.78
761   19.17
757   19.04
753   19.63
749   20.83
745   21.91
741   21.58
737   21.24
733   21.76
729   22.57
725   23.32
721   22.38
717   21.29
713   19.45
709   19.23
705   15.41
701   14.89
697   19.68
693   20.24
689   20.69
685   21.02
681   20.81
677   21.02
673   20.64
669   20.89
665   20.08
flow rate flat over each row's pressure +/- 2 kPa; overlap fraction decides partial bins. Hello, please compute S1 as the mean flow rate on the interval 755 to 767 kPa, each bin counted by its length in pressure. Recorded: 19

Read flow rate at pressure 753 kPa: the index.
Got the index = 19.63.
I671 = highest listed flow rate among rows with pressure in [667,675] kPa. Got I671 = 20.89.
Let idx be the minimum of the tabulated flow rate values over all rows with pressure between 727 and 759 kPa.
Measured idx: 19.04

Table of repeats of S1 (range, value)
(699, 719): 18.1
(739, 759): 20.6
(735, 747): 21.6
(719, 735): 22.5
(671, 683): 20.8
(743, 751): 21.4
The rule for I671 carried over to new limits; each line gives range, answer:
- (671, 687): 21.02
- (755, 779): 19.42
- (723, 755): 23.32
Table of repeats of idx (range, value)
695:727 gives 14.89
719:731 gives 22.38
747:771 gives 18.78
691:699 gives 19.68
